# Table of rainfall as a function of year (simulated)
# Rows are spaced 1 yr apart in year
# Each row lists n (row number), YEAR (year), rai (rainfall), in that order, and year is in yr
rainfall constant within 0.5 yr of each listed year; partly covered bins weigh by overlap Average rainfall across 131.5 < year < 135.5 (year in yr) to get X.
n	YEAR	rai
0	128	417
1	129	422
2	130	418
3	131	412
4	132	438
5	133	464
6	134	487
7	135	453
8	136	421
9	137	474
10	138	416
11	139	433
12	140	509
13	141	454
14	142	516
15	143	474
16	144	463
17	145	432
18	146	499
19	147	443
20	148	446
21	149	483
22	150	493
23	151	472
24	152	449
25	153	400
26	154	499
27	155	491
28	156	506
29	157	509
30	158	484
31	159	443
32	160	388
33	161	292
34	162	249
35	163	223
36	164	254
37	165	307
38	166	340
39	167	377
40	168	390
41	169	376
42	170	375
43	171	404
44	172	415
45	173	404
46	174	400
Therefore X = 460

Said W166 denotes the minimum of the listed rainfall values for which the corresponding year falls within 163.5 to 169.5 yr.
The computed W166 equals 254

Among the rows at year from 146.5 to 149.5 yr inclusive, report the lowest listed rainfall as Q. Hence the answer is 443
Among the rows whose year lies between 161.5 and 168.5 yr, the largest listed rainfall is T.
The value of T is 390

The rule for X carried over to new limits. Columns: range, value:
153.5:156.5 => 499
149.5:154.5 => 463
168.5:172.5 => 392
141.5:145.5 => 471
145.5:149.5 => 468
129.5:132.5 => 423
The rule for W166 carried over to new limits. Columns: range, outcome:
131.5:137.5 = 421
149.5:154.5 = 400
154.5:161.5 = 292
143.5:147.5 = 432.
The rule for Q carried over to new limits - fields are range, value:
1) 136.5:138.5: 416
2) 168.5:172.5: 375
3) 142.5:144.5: 463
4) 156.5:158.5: 484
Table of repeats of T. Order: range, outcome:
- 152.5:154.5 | 499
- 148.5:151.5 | 493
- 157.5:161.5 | 484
